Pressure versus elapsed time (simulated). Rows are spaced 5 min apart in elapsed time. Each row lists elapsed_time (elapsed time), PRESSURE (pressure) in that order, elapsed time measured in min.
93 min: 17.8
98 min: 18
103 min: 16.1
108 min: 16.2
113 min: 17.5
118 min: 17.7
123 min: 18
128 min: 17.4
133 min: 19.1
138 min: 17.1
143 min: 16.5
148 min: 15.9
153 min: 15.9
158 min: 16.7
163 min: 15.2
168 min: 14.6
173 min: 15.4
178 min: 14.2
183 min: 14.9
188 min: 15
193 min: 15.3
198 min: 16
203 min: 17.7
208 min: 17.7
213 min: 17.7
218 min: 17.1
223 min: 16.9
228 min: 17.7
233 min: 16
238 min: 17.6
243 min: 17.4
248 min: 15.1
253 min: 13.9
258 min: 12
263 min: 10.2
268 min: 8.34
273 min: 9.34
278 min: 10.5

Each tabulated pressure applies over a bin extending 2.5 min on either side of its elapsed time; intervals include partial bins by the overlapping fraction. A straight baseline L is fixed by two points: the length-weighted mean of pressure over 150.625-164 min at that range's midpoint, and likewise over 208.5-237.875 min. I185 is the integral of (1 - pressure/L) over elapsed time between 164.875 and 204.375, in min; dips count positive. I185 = 2.8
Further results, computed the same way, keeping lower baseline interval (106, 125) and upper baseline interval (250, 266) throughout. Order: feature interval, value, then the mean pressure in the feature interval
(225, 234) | -2.7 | 17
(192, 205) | -2.0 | 16.4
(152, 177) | 0.1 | 15.5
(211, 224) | -3.6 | 17.3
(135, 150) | -0.2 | 16.6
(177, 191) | 0.0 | 14.8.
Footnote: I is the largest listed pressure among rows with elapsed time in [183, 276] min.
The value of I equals 17.7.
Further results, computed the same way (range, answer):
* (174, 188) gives 15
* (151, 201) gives 16.7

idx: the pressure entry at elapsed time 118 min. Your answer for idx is 17.7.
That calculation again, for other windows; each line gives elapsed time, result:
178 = 14.2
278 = 10.5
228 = 17.7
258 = 12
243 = 17.4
